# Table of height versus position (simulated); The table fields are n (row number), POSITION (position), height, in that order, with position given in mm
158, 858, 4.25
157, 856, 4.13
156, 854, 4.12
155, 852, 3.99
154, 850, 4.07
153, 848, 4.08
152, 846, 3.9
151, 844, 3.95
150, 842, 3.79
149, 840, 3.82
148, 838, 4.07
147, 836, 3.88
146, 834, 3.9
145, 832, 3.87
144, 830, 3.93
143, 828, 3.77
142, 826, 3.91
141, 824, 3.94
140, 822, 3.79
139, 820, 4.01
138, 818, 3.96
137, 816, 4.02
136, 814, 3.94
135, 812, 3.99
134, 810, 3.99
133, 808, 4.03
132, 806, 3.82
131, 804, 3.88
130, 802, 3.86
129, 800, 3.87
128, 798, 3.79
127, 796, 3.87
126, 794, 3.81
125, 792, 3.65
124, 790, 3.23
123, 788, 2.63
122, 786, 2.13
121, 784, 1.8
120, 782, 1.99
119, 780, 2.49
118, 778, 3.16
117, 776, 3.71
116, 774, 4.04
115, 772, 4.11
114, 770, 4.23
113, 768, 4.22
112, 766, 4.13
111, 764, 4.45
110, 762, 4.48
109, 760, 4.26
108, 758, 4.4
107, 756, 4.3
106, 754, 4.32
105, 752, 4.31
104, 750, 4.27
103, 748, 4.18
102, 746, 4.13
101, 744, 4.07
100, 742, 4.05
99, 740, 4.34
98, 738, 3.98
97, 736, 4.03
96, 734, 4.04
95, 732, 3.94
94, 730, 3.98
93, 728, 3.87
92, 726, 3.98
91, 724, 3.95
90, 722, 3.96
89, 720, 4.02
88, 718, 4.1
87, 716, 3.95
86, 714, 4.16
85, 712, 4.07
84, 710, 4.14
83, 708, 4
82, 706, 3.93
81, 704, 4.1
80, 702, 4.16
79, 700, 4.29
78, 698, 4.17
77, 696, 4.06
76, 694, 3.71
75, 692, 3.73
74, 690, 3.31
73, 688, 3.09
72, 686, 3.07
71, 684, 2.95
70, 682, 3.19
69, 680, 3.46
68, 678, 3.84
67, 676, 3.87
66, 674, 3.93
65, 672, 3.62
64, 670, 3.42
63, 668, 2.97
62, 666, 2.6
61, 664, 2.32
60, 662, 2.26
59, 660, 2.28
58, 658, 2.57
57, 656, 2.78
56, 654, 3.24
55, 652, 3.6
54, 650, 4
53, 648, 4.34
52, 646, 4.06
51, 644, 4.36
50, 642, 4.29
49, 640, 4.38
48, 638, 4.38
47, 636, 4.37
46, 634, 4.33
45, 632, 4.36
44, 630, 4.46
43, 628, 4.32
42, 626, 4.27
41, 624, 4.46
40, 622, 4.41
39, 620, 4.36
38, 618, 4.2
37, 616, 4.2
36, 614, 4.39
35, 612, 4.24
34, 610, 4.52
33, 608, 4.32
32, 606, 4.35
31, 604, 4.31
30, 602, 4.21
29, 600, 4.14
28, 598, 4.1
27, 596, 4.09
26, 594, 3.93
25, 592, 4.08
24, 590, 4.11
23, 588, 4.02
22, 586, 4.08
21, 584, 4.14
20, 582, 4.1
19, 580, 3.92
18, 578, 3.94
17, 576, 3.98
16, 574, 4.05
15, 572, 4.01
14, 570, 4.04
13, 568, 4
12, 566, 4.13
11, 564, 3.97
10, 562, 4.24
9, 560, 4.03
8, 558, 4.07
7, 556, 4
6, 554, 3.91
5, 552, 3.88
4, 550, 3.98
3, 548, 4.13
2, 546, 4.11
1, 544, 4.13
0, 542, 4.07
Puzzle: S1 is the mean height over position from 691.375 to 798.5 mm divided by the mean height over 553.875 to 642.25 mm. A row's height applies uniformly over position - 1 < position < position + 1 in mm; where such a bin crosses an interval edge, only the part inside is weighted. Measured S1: 0.9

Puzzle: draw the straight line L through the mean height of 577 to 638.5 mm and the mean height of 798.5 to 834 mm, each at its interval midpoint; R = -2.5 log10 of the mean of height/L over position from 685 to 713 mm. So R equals 0.07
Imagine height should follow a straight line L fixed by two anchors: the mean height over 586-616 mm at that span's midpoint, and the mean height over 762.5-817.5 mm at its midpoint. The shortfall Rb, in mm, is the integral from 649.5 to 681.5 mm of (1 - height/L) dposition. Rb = 6.7 mm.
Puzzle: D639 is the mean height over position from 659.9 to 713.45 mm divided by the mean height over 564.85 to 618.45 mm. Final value 0.9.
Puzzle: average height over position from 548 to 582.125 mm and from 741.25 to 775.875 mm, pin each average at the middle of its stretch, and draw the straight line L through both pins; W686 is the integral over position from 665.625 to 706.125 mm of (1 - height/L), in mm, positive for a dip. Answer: 5.3 mm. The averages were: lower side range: 4.02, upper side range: 4.22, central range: 3.6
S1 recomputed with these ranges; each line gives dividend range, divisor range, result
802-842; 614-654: 0.92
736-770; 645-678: 1.30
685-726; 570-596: 0.97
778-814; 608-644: 0.77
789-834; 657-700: 1.18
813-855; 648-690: 1.24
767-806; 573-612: 0.82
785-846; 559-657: 0.91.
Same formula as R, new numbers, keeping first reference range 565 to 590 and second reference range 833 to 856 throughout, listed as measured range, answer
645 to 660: 0.17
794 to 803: 0.04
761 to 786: 0.14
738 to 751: -0.04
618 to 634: -0.09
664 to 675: 0.24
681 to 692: 0.25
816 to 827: 0.01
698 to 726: -0.02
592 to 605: -0.03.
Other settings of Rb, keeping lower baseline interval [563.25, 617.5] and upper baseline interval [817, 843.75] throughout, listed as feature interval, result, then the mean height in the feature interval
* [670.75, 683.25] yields 1.3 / 3.63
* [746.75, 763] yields -1.4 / 4.31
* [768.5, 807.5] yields 5.4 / 3.39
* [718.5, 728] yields 0.1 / 3.97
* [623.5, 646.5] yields -1.4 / 4.34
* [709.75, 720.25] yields -0.2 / 4.07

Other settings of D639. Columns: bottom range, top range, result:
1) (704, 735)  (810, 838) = 0.98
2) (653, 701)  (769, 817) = 1.07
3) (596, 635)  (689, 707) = 0.91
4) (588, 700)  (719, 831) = 1.00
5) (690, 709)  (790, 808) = 0.95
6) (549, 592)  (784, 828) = 0.91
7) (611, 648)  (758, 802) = 0.82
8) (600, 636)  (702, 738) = 0.93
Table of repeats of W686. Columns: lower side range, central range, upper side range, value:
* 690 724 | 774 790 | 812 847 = 5.1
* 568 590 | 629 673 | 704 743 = 4.8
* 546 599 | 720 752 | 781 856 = -2.0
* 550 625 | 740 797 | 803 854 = 3.5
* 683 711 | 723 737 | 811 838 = -0.6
